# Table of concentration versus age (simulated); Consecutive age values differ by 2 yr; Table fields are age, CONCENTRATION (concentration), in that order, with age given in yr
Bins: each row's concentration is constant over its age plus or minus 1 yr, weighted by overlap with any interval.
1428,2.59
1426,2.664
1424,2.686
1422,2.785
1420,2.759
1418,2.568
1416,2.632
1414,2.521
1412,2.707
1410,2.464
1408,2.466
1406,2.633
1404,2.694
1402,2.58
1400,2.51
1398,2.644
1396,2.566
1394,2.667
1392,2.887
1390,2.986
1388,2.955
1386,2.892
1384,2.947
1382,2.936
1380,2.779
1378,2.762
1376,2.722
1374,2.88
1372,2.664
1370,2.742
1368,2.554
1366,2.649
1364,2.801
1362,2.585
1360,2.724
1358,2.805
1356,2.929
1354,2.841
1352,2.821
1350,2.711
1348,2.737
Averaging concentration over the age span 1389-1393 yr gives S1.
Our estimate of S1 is 2.94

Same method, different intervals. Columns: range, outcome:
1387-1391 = 2.97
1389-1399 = 2.75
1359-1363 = 2.65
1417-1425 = 2.7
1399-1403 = 2.54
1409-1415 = 2.56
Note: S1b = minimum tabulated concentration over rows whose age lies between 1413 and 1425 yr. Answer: 2.521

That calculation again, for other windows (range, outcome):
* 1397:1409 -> 2.466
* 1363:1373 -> 2.554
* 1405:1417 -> 2.464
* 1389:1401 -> 2.51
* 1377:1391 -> 2.762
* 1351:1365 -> 2.585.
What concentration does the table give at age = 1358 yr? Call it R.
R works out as 2.805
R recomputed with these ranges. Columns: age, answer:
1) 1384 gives 2.947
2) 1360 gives 2.724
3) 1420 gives 2.759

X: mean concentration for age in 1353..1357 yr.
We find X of 2.88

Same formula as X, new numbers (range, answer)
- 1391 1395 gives 2.78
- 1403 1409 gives 2.6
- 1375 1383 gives 2.8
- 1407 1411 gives 2.46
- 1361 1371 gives 2.67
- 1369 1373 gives 2.7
